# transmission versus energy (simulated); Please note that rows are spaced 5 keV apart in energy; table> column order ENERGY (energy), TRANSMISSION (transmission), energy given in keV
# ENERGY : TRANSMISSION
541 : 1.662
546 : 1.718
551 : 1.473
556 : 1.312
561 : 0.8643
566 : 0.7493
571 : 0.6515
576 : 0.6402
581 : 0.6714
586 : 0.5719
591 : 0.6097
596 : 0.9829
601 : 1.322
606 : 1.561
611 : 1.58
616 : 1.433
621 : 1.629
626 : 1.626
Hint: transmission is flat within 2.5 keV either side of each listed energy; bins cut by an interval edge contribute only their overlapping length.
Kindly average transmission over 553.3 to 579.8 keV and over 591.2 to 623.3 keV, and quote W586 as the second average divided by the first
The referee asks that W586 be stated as 1.6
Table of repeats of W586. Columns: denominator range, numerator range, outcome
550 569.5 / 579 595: 0.62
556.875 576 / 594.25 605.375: 1.57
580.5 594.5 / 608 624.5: 2.44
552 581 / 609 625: 1.80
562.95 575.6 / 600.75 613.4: 2.17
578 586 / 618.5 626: 2.55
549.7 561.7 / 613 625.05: 1.24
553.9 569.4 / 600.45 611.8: 1.59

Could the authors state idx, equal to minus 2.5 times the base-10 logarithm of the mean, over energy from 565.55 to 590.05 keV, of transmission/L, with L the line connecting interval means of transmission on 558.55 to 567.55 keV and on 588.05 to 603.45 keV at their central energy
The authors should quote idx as 0.33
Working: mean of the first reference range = 0.813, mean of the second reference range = 0.959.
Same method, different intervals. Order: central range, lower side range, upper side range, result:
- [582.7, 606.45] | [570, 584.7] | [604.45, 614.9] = 0.22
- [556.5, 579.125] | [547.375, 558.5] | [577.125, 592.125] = 0.33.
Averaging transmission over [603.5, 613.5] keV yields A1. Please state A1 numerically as 1.57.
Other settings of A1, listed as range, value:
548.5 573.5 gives 1.01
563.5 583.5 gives 0.678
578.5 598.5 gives 0.709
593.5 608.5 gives 1.29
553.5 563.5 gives 1.09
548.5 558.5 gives 1.39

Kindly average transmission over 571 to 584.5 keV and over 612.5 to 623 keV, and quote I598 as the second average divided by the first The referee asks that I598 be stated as 2.4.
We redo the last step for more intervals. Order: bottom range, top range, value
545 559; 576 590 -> 0.43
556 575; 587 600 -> 1.01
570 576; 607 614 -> 2.42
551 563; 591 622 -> 1.14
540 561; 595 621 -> 0.98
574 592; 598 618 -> 2.34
